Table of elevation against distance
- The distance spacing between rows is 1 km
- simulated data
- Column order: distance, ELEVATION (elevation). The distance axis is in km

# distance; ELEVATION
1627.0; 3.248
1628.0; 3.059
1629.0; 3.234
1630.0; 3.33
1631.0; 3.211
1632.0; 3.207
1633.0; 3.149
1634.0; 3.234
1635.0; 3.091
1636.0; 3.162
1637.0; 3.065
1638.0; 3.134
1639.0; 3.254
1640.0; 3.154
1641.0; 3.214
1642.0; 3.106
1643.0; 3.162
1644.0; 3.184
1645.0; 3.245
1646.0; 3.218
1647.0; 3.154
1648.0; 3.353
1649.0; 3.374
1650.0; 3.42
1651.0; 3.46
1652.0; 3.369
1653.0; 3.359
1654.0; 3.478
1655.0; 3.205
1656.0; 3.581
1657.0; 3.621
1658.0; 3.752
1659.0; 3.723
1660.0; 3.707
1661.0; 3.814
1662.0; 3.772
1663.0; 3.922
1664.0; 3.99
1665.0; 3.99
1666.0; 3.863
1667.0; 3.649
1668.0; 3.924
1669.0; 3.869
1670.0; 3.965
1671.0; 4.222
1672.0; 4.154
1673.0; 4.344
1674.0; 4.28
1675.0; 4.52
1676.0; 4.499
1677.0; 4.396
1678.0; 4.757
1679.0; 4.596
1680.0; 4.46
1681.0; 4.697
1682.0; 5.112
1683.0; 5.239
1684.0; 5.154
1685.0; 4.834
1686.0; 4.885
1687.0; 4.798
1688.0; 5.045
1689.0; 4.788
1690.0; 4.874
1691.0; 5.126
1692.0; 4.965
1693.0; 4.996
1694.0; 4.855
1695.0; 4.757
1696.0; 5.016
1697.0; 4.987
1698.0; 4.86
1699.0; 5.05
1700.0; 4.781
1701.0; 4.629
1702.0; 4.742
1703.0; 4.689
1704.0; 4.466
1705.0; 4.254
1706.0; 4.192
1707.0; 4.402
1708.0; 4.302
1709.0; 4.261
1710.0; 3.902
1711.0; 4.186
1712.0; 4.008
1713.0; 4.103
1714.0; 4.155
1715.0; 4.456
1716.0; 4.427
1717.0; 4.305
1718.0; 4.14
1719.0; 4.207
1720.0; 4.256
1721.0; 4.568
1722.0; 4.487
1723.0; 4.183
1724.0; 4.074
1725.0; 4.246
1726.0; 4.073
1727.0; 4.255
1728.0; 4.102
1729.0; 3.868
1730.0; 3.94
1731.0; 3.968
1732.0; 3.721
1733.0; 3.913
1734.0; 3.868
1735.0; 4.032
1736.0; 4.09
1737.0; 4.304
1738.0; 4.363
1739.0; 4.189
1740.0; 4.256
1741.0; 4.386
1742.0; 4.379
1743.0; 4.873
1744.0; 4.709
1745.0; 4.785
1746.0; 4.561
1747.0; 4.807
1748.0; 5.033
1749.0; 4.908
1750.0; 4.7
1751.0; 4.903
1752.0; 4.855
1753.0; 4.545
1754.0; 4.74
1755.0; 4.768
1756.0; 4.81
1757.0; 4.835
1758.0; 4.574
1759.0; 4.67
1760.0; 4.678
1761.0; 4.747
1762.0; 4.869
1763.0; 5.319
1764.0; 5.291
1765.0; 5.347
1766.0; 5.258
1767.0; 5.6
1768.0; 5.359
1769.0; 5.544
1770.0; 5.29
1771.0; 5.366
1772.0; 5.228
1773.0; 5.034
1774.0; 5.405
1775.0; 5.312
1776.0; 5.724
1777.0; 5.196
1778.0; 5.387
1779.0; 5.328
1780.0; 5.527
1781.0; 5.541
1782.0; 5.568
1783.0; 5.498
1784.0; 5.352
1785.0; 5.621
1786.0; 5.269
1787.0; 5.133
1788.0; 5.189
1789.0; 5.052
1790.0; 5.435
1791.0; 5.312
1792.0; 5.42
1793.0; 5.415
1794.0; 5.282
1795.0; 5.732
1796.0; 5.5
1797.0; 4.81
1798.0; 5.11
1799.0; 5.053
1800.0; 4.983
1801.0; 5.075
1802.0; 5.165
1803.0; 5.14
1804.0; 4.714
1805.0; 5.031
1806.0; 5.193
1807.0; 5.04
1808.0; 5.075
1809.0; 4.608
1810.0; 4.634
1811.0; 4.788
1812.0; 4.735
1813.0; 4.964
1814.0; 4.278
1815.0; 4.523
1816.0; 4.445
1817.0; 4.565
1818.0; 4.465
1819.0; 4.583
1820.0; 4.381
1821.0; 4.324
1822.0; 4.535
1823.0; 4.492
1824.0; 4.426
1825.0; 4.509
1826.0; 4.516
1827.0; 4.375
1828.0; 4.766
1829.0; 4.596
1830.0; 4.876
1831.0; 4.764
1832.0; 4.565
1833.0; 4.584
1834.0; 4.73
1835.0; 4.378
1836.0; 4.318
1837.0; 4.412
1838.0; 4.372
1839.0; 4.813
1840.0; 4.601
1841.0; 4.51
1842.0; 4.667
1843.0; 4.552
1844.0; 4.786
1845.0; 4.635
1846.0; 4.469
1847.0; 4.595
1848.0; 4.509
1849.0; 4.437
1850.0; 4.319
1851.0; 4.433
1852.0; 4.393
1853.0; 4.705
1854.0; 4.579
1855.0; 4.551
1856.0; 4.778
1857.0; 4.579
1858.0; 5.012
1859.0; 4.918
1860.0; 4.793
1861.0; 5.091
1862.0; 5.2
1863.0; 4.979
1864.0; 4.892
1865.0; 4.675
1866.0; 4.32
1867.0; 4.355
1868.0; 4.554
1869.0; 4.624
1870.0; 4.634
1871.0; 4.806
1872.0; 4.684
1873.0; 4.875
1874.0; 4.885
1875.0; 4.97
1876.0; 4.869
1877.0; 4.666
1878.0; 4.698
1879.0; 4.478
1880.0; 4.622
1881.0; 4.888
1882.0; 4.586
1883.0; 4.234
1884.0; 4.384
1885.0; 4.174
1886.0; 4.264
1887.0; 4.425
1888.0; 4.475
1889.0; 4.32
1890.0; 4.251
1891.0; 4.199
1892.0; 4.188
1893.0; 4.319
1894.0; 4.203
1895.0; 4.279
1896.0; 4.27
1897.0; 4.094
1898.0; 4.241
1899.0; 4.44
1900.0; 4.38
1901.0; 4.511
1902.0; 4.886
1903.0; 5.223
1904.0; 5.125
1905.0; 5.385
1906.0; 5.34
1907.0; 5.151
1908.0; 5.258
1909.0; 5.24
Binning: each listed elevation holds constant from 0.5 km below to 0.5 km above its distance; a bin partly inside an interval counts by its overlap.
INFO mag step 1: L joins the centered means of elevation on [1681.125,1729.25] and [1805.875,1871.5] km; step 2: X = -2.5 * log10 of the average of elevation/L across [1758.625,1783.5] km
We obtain -0.15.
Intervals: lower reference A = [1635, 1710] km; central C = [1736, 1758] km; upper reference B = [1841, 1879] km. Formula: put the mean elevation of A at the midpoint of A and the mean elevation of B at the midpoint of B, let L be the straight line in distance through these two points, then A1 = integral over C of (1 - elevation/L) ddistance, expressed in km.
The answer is -1.5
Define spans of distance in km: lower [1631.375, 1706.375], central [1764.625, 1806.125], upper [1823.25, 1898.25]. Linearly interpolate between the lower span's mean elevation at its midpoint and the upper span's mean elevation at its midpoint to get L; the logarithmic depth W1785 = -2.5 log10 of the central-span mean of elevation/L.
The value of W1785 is -0.21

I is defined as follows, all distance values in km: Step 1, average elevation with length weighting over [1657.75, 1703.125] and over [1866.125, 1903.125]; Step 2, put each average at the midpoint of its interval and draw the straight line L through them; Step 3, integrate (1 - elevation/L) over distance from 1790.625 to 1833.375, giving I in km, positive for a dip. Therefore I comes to -3.02 km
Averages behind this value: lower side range 4.5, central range 4.82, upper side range 4.5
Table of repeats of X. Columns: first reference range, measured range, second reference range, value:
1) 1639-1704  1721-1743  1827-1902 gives 0.03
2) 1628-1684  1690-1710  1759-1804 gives -0.10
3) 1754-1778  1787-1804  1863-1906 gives -0.05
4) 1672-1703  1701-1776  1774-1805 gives 0.11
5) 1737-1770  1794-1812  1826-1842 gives -0.08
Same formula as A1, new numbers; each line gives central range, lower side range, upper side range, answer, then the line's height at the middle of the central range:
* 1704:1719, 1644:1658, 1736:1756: -0.2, 4.17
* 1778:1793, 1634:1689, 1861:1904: -3.9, 4.26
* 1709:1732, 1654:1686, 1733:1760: 1.4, 4.43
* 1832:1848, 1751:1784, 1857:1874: 1.0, 4.87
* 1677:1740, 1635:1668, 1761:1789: -2.6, 4.32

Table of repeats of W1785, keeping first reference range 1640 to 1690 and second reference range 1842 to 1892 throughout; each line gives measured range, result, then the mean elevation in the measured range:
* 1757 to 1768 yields -0.18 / 5.04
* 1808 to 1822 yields -0.03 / 4.58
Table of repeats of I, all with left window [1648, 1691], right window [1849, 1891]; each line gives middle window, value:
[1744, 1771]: -3.68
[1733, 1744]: 0.10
